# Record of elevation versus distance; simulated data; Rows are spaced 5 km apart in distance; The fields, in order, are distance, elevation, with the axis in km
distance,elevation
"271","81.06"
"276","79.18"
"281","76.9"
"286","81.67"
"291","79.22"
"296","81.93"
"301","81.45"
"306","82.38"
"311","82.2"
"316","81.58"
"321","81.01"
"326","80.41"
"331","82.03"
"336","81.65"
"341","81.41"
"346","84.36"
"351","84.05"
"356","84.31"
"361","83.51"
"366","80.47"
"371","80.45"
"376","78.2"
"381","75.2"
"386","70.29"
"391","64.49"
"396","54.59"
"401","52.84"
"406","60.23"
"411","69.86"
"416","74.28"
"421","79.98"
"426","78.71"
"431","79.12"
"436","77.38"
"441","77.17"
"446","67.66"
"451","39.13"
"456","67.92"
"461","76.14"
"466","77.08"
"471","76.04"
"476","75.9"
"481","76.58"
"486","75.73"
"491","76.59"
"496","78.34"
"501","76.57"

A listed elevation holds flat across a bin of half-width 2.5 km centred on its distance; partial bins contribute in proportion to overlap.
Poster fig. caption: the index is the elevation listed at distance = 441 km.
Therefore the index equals 77.17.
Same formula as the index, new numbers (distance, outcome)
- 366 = 80.47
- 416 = 74.28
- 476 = 75.9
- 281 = 76.9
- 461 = 76.14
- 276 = 79.18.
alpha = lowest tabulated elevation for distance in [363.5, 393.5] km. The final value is 64.49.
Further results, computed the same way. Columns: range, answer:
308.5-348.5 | 80.41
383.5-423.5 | 52.84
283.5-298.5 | 79.22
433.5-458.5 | 39.13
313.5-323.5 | 81.01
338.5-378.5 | 78.2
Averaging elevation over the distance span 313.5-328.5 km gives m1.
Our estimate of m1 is 81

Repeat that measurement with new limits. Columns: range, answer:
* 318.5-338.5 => 81.3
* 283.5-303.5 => 81.1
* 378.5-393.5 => 70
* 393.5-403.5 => 53.7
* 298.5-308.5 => 81.9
